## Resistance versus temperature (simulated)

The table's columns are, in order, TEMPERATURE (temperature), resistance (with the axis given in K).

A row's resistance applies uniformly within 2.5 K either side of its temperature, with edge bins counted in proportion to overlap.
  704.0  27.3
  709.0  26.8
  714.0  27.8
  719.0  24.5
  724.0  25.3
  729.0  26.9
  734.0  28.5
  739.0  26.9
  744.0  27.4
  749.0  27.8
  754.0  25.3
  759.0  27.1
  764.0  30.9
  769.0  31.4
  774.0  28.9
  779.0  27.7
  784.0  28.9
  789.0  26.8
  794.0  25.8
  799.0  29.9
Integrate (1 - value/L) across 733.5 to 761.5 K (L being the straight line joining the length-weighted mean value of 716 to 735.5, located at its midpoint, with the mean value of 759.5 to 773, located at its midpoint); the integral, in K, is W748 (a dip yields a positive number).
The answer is 1.3 K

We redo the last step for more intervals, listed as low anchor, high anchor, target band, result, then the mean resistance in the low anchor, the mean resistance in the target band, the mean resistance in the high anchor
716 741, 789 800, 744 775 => -1.8 K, 26.4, 28.5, 27.3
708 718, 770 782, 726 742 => 0.1 K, 27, 27.4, 28.7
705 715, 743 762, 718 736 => 0.5 K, 27.2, 26.4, 27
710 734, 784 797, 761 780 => -2.2 K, 26.4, 29.8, 26.9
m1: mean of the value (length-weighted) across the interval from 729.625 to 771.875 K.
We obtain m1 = 28.1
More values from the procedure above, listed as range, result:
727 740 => 27.5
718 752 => 26.8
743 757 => 26.8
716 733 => 25.9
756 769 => 29.3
